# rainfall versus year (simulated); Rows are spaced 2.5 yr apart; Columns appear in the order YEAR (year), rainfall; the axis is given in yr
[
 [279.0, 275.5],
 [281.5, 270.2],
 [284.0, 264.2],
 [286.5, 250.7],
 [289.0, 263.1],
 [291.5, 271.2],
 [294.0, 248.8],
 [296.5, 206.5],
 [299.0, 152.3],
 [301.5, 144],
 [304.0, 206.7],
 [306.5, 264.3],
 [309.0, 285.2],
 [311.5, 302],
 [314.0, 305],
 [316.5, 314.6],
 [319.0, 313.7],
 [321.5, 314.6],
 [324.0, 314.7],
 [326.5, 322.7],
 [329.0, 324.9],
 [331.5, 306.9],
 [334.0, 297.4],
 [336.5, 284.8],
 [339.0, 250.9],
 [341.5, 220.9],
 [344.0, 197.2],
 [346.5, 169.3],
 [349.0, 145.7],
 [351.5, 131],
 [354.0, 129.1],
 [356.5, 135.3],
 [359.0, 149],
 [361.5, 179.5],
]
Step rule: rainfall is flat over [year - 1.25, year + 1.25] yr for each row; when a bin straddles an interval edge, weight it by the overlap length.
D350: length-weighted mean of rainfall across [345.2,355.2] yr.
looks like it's 144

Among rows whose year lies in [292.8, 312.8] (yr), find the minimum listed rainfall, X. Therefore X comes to 144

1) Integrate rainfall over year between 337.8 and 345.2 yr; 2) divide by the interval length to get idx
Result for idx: 223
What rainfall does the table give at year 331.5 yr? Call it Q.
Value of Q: 306.9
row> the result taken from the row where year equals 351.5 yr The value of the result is 131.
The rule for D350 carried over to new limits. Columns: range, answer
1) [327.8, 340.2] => 293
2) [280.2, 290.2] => 262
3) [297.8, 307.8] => 192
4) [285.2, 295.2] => 259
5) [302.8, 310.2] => 252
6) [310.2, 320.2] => 309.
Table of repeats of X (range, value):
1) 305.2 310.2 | 264.3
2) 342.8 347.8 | 169.3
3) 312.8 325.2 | 305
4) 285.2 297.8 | 206.5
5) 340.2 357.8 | 129.1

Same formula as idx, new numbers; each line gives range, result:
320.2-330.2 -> 319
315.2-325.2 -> 314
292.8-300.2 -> 203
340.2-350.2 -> 184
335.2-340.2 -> 268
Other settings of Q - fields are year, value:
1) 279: 275.5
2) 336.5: 284.8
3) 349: 145.7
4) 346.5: 169.3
